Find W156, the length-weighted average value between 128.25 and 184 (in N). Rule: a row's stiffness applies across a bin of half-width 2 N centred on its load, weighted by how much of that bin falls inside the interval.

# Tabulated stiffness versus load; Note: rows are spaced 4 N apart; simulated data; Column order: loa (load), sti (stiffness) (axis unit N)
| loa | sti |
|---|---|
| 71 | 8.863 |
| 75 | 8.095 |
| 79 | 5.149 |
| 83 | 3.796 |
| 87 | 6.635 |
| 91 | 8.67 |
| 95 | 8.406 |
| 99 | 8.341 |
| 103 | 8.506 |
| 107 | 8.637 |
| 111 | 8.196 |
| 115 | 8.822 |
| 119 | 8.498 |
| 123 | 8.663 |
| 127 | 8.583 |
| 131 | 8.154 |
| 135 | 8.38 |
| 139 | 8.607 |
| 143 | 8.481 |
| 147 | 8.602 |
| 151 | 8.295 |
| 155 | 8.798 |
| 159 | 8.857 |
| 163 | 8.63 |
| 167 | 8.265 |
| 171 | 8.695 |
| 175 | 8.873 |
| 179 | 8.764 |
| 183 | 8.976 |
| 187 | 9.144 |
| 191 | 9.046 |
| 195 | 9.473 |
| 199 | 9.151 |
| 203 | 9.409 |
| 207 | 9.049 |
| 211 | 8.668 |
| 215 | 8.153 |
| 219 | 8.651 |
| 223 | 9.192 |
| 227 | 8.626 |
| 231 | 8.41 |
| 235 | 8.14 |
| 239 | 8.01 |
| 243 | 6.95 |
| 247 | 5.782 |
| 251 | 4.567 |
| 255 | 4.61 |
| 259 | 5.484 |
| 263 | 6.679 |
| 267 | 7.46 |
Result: 8.59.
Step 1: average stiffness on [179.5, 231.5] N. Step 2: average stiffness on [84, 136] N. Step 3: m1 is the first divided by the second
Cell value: 1.1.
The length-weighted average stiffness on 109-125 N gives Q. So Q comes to 8.54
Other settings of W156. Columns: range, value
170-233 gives 8.9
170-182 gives 8.8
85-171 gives 8.44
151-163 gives 8.71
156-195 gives 8.84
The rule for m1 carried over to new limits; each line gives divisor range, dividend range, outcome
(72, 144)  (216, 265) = 0.90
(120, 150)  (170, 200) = 1.06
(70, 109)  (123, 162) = 1.14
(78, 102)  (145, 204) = 1.27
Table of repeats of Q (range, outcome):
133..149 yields 8.52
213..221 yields 8.4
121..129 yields 8.62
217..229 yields 8.82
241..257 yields 5.48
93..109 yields 8.47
